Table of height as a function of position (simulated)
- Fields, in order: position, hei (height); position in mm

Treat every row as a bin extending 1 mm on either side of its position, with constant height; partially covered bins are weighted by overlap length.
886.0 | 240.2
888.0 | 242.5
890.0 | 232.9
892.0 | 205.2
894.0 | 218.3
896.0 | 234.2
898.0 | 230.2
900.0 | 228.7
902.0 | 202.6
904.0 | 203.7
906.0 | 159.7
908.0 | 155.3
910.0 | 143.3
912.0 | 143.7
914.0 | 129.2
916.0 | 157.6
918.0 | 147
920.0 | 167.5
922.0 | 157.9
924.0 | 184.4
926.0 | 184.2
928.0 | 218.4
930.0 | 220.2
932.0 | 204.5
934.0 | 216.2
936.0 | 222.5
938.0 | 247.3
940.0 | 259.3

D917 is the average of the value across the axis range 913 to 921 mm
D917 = 150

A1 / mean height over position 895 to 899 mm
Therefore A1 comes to 232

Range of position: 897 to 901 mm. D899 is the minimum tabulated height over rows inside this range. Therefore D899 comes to 228.7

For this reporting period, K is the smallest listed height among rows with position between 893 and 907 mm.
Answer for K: 159.7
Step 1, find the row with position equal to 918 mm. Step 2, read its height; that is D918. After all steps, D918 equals 147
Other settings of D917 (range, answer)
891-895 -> 212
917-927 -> 168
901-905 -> 203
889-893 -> 219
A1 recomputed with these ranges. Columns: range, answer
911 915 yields 136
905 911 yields 153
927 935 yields 215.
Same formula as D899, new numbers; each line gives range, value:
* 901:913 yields 143.3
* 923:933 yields 184.2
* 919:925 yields 157.9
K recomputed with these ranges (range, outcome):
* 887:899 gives 205.2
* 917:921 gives 147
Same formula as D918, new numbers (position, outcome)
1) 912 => 143.7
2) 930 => 220.2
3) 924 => 184.4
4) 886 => 240.2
